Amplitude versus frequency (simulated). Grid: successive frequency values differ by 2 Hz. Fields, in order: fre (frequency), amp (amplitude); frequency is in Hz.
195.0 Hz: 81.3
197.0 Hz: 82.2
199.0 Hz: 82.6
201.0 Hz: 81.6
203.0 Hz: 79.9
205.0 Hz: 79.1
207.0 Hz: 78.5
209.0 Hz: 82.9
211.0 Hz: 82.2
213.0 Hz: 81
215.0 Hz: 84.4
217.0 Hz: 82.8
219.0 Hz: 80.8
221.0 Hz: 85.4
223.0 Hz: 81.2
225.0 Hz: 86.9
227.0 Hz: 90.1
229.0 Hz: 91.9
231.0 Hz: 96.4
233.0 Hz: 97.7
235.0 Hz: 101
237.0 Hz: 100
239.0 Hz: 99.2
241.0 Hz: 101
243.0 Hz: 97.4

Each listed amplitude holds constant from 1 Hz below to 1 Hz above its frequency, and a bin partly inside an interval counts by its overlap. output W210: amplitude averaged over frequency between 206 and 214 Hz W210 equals 81.2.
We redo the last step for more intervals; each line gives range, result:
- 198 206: 80.8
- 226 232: 92.8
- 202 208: 79.2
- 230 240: 98.9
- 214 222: 83.3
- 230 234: 97.1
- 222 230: 87.5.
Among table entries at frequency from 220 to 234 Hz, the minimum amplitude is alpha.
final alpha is 81.2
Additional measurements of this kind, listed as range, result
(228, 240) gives 91.9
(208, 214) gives 81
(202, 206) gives 79.1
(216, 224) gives 80.8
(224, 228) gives 86.9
